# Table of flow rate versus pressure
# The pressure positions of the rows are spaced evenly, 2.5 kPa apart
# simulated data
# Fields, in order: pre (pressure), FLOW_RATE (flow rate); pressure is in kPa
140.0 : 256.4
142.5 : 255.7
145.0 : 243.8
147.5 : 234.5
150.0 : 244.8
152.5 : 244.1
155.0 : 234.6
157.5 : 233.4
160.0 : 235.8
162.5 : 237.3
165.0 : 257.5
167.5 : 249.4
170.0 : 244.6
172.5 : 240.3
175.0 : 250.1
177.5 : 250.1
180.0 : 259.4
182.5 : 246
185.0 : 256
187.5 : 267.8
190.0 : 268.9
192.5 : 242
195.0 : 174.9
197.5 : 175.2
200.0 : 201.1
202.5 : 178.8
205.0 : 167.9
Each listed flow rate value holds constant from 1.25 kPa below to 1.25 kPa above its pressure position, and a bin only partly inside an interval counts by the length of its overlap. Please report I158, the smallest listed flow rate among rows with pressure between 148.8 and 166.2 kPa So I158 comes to 233.4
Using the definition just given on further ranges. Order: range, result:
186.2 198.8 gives 174.9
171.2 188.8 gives 240.3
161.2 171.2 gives 237.3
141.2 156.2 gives 234.5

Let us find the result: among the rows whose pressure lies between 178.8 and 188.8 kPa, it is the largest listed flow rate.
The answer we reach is 267.8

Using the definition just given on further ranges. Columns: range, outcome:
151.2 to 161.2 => 244.1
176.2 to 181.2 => 259.4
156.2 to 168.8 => 257.5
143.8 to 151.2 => 244.8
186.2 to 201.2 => 268.9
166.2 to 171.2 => 249.4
